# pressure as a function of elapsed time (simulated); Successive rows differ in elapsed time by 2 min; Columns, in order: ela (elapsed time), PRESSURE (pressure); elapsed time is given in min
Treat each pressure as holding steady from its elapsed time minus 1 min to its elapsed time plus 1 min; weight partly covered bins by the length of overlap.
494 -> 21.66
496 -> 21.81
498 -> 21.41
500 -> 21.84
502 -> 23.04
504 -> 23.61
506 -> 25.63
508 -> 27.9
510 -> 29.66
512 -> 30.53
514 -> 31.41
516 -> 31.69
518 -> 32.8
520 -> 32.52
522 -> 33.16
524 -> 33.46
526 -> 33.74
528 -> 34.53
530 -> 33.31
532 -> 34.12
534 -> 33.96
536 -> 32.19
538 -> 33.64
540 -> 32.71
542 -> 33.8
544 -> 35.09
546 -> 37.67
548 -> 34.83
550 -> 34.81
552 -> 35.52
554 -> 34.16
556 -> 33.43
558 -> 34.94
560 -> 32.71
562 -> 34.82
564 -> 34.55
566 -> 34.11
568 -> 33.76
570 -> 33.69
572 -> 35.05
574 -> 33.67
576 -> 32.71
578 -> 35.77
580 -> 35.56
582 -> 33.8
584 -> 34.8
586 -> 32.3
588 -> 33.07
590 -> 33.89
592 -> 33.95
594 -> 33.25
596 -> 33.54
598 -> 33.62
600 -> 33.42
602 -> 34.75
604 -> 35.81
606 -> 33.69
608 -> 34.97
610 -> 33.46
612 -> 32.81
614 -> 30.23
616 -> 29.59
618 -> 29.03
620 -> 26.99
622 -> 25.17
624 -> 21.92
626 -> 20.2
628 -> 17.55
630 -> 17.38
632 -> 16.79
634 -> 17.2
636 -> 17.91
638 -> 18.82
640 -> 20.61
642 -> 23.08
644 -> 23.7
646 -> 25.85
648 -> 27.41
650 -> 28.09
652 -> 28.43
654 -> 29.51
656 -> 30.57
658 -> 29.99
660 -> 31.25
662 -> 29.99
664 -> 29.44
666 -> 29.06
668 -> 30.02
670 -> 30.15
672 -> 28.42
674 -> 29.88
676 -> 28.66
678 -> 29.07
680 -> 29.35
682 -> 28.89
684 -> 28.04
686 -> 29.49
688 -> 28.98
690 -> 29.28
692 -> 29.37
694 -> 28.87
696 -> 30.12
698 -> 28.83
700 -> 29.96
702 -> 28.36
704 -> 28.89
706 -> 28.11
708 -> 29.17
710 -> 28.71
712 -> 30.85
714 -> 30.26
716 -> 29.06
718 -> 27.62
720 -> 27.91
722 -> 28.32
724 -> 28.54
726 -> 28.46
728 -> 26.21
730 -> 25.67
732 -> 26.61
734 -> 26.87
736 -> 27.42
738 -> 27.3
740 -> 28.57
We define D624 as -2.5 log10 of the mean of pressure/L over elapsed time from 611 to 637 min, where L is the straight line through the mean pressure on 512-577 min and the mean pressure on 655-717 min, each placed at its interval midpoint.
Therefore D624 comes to 0.32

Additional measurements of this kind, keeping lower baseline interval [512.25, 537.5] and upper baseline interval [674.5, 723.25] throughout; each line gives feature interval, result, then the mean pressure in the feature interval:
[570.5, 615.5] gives -0.078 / 33.8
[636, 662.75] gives 0.145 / 26.4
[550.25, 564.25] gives -0.067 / 34.3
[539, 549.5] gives -0.073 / 34.8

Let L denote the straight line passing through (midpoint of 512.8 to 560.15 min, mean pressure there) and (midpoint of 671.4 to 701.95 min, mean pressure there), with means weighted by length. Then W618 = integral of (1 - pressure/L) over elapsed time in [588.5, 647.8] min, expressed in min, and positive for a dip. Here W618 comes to 7.71 min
